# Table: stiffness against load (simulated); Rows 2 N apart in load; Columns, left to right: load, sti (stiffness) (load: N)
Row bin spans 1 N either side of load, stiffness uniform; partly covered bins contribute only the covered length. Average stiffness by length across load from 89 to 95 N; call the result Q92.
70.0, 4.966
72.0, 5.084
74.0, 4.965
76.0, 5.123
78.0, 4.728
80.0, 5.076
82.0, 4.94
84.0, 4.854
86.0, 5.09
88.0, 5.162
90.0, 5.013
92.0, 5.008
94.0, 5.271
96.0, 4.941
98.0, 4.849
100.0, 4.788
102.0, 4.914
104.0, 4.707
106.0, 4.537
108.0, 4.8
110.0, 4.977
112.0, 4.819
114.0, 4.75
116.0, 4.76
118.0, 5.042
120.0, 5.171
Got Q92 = 5.1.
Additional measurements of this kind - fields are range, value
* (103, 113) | 4.77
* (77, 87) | 4.94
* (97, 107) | 4.76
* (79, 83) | 5.01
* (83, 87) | 4.97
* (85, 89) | 5.13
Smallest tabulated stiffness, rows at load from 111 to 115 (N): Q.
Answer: 4.75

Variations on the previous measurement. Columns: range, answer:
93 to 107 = 4.537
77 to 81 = 4.728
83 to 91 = 4.854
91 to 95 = 5.008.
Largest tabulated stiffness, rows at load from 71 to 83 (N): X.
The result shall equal 5.123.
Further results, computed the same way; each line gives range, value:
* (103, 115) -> 4.977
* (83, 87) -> 5.09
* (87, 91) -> 5.162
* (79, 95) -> 5.271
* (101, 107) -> 4.914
